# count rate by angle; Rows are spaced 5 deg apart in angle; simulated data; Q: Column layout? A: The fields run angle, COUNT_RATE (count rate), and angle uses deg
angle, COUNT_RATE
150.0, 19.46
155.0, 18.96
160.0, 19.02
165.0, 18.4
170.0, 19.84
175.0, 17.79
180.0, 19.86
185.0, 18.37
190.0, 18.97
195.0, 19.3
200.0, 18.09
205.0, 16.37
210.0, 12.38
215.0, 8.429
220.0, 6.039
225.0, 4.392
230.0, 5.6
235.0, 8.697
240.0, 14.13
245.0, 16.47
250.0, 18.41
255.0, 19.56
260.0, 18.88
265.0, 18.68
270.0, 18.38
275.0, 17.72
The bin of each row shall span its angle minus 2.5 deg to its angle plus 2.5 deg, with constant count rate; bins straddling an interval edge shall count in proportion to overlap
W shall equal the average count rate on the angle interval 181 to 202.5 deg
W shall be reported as 18.8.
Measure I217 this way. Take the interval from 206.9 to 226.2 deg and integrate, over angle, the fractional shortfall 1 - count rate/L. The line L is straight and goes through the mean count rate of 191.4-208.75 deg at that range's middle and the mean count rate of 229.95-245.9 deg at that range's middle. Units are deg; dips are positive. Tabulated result 8.8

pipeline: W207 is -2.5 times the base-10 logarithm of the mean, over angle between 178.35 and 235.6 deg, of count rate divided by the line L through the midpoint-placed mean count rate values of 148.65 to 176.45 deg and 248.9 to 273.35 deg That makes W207 0.40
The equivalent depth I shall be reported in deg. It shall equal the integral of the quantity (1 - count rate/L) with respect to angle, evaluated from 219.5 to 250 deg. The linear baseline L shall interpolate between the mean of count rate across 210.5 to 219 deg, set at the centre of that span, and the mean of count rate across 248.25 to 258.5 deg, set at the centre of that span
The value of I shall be 9.6 deg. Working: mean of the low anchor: 8.94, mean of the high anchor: 19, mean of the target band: 10.2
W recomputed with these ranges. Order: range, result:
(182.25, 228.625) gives 13.4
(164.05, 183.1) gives 19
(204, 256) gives 11.5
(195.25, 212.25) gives 16.1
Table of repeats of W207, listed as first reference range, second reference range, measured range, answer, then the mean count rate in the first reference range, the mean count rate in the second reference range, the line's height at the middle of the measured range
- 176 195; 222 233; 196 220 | -0.120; 19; 5.21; 11.6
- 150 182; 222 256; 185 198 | -0.145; 19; 12.1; 16.6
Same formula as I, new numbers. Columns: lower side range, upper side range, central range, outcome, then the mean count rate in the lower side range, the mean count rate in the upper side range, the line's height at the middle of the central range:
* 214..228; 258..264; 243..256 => -2.47 deg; 6.03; 18.8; 15.2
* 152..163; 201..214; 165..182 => -1.57 deg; 19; 14.1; 17.4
